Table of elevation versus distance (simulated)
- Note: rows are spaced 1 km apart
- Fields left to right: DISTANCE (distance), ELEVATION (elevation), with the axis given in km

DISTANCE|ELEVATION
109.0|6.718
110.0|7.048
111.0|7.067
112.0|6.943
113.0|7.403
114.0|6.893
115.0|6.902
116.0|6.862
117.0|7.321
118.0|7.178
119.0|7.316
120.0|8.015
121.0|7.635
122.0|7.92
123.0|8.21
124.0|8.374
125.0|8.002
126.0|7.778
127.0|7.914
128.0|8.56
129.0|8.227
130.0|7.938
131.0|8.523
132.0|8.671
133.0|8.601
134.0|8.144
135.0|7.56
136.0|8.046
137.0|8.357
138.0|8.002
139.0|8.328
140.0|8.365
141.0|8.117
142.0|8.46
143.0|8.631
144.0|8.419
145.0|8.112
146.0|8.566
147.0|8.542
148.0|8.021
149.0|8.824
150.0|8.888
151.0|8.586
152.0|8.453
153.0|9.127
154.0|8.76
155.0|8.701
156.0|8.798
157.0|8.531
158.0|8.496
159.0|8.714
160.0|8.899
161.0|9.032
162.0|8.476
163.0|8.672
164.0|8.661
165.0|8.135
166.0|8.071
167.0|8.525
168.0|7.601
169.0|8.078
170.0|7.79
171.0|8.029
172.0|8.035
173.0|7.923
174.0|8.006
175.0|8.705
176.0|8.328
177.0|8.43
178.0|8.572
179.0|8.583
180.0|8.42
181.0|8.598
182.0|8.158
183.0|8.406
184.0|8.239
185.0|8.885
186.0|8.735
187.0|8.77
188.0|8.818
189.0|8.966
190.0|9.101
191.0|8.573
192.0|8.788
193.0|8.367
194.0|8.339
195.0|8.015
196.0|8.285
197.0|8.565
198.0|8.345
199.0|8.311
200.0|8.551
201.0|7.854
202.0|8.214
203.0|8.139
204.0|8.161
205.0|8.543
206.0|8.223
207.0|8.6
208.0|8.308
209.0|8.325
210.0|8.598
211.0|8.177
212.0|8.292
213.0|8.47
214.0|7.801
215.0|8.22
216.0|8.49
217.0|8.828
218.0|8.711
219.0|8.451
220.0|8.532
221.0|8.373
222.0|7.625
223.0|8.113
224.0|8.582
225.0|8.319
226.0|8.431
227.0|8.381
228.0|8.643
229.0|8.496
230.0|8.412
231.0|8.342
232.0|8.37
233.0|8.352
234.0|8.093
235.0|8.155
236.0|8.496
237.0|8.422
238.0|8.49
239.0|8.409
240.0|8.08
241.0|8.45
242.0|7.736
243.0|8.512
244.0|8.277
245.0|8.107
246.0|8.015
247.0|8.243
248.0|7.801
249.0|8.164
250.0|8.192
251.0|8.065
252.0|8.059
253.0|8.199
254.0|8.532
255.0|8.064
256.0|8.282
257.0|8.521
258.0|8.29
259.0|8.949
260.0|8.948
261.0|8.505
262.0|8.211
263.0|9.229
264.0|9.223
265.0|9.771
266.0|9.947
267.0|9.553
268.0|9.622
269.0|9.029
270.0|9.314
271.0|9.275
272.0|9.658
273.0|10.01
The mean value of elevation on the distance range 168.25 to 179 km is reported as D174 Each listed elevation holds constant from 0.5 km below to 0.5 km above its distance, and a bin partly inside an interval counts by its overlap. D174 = 8.19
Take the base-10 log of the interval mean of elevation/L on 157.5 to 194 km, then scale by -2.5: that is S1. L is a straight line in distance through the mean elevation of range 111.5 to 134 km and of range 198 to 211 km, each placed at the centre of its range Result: -0.04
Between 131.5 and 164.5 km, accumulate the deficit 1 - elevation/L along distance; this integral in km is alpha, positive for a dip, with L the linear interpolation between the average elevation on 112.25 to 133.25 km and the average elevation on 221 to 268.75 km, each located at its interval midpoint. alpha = -2.3 km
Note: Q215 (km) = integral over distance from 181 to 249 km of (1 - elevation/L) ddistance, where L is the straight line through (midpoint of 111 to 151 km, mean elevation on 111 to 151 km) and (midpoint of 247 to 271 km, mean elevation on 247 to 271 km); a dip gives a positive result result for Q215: 0.8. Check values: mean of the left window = 8.01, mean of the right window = 8.72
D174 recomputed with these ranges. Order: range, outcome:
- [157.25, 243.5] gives 8.39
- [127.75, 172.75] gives 8.4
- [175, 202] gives 8.5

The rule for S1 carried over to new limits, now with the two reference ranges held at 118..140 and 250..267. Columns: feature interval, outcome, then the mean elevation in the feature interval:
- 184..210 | -0.009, 8.47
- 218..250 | 0.036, 8.29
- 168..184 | 0.007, 8.25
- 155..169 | -0.034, 8.5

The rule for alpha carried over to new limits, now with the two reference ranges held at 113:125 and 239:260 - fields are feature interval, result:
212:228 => -0.55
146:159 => -1.57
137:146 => -0.79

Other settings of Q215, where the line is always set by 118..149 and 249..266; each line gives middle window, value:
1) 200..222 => 0.3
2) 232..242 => 0.3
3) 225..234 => 0.1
